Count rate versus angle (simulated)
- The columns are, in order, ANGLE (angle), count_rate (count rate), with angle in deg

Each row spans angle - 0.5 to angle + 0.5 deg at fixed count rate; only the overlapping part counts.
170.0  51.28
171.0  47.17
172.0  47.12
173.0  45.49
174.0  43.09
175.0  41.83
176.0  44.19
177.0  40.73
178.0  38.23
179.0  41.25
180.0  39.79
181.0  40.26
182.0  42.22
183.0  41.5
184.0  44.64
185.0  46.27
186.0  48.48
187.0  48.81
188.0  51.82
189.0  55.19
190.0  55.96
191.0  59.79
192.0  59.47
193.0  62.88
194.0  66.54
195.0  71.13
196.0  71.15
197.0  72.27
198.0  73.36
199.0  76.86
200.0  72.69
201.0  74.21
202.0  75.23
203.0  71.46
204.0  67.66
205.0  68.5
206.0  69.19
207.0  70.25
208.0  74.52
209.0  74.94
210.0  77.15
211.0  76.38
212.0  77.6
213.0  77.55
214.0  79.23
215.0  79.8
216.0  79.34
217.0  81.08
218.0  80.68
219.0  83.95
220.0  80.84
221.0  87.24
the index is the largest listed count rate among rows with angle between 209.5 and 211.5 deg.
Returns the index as 77.15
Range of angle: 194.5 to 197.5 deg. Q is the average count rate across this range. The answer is 71.5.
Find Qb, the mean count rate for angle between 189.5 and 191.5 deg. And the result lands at 57.9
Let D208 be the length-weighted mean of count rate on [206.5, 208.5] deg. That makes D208 72.4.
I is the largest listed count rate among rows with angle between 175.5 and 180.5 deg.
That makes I 44.19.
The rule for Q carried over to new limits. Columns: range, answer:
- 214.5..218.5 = 80.2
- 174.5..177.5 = 42.2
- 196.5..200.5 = 73.8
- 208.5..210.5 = 76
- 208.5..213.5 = 76.7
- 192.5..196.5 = 67.9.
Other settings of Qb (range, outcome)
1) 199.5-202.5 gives 74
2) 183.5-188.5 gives 48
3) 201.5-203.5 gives 73.3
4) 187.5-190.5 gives 54.3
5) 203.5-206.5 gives 68.5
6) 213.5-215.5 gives 79.5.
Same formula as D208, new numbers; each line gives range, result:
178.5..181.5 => 40.4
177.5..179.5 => 39.7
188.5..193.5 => 58.7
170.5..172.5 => 47.1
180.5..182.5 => 41.2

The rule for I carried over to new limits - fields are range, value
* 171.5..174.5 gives 47.12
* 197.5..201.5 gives 76.86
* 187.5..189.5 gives 55.19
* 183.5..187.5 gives 48.81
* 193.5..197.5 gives 72.27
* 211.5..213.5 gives 77.6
